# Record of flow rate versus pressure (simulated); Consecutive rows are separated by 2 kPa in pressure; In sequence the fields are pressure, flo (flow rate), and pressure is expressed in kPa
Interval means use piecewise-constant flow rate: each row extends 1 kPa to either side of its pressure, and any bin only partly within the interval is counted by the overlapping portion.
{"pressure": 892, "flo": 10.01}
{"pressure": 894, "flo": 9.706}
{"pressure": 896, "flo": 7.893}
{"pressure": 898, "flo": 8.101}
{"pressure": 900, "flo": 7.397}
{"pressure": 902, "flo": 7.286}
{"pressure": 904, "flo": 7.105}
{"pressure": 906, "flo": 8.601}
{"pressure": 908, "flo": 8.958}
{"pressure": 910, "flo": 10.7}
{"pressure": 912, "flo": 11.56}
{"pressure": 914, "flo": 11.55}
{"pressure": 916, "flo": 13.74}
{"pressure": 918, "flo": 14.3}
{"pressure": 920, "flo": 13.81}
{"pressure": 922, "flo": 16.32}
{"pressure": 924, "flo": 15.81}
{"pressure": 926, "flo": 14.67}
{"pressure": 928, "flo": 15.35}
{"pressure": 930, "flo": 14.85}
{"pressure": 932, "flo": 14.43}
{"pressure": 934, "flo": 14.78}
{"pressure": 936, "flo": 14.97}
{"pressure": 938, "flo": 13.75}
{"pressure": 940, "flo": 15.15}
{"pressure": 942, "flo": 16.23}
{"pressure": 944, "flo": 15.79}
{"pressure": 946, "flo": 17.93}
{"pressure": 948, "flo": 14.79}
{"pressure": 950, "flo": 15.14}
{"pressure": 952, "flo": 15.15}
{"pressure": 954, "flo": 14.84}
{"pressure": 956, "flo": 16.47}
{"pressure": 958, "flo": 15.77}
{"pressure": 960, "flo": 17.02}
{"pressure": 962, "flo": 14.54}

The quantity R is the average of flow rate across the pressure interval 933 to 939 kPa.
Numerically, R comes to 14.5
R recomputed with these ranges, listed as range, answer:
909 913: 11.1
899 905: 7.26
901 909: 7.99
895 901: 7.8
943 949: 16.2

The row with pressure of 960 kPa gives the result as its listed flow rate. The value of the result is 17.02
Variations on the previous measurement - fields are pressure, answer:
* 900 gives 7.397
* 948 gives 14.79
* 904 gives 7.105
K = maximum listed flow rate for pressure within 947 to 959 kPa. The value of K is 16.47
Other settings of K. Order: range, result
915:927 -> 16.32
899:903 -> 7.397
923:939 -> 15.81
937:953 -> 17.93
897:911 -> 10.7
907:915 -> 11.56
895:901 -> 8.101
